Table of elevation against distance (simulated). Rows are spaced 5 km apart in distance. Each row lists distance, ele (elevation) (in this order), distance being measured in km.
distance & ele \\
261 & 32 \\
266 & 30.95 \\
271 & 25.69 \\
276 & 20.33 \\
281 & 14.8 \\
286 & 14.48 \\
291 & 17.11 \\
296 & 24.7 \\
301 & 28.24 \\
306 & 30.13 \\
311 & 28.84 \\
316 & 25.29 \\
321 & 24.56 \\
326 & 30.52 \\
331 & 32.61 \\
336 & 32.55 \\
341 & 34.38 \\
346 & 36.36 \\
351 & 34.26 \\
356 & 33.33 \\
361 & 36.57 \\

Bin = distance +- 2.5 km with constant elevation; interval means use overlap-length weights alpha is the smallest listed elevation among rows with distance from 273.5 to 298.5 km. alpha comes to 14.48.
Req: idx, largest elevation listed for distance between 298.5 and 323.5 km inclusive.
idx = 30.13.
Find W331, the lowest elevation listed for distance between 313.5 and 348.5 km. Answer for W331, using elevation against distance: 24.56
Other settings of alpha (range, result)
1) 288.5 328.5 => 17.11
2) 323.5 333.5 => 30.52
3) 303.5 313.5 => 28.84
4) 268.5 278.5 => 20.33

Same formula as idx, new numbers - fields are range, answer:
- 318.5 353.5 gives 36.36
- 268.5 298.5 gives 25.69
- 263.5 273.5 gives 30.95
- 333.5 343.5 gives 34.38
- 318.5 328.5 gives 30.52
